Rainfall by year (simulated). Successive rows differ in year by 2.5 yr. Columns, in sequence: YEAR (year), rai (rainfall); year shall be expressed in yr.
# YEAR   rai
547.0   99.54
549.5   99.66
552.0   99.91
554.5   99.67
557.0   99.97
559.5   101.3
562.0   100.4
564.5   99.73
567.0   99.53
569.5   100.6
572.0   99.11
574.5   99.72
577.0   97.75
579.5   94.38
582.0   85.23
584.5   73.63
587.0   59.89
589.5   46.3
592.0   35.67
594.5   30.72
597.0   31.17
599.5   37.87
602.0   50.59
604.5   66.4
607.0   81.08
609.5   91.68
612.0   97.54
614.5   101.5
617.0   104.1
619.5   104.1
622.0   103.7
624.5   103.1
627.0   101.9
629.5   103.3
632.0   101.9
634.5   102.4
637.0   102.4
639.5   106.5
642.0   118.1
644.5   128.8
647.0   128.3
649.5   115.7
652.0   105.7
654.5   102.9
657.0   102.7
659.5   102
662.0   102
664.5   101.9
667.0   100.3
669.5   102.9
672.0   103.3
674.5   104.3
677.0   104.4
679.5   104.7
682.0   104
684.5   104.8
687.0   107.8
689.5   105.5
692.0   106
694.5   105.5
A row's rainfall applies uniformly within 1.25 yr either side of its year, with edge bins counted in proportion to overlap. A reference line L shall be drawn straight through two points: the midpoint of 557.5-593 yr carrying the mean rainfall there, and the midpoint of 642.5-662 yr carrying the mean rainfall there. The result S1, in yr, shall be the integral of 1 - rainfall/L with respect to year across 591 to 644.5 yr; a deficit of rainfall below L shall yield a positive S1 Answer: 8.3 yr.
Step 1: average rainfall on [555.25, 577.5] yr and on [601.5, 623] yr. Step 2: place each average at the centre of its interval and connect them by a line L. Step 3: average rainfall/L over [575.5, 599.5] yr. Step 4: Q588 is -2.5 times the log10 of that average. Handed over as 0.50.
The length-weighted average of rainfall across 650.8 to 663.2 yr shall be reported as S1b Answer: 103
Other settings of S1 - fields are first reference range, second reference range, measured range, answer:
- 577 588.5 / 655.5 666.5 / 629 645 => -2.2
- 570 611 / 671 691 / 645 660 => -2.8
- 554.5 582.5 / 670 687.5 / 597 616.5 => 5.3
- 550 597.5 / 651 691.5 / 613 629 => -1.7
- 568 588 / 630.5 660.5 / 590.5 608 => 8.9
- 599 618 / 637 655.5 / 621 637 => -0.7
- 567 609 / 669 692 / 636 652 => -4.4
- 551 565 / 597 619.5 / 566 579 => -0.8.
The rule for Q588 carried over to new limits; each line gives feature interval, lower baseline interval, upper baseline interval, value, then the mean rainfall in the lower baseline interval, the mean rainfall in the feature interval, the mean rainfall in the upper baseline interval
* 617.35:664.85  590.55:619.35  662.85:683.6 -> -0.24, 67.5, 107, 103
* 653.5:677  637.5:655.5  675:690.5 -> 0.07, 115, 103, 105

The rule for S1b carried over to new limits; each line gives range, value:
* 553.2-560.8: 100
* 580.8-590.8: 66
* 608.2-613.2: 94.4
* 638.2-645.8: 118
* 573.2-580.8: 97.2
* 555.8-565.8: 100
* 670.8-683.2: 104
